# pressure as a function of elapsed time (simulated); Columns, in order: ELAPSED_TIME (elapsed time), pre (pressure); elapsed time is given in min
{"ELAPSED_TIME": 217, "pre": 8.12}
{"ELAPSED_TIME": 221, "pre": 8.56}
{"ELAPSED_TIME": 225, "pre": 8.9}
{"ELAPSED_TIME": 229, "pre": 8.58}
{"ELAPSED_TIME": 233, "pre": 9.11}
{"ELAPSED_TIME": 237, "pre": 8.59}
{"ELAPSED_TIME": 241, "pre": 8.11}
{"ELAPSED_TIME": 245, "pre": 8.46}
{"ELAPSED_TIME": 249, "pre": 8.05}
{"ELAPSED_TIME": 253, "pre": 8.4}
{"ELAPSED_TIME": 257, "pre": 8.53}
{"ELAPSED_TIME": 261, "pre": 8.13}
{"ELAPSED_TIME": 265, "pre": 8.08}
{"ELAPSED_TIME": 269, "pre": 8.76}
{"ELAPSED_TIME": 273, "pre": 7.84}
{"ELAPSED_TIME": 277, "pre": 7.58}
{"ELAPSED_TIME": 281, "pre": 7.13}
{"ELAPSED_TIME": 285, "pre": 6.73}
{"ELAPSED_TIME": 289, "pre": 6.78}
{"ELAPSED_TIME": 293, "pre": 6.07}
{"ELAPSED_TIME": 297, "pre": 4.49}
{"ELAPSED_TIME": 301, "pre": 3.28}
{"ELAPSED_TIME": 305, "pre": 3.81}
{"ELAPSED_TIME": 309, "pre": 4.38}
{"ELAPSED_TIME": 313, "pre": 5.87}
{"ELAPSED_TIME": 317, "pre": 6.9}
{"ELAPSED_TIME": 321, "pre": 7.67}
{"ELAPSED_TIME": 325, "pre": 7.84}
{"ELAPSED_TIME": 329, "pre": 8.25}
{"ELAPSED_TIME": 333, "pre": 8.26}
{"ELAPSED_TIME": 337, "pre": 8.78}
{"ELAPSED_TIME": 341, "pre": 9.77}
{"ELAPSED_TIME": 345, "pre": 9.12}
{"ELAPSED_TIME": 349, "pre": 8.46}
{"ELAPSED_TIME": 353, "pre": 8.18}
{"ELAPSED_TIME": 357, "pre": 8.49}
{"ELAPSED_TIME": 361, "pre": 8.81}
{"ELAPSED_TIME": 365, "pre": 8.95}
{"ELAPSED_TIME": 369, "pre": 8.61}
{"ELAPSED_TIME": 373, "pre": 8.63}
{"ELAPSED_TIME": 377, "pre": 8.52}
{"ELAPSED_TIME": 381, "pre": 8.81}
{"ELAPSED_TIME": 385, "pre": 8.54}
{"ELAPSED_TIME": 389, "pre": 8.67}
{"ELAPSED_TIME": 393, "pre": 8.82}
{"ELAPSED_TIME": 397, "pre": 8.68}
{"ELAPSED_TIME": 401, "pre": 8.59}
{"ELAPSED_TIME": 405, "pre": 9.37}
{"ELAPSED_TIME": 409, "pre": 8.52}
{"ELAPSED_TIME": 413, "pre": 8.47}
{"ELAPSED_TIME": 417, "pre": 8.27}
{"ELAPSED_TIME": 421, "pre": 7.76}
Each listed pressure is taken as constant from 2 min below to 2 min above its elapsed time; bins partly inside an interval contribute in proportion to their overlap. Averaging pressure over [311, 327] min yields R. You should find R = 7.07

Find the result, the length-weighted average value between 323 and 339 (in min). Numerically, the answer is 8.28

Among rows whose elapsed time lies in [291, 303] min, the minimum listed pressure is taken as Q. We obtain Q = 3.28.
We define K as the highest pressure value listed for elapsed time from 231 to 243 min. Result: 9.11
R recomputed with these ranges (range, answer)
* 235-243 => 8.35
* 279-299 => 6.24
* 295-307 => 3.86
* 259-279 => 8.08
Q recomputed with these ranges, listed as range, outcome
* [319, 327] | 7.67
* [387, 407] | 8.59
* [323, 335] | 7.84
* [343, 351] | 8.46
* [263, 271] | 8.08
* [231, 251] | 8.05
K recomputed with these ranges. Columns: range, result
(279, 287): 7.13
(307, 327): 7.84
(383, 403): 8.82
